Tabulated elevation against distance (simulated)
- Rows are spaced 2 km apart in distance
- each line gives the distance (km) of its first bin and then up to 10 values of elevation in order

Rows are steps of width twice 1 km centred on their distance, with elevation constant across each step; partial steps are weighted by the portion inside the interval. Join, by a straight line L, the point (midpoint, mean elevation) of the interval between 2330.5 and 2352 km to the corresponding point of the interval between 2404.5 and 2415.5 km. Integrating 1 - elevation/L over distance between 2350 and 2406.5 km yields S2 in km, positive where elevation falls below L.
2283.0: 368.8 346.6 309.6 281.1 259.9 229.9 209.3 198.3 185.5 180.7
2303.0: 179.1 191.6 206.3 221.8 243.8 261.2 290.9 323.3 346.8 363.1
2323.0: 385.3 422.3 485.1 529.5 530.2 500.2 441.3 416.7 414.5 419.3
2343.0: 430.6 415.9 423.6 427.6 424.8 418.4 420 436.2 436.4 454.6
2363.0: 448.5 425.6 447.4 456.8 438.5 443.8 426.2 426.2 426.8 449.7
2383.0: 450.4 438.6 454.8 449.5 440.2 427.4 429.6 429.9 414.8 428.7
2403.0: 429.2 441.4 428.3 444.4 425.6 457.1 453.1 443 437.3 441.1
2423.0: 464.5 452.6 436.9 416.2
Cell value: 0.5 km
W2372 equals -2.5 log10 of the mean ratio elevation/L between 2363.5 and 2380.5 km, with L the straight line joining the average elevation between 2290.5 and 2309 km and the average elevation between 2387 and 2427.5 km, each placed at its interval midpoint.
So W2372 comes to -0.21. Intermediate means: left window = 204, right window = 439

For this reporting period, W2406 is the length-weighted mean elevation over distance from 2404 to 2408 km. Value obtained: 435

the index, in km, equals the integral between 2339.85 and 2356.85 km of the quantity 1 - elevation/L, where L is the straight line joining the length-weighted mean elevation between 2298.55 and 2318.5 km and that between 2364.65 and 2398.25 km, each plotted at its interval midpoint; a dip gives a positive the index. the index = -3.9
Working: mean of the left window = 233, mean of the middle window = 423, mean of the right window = 439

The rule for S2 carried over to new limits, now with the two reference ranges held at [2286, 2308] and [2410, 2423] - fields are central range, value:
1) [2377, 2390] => -2.1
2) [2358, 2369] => -3.1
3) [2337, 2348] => -4.1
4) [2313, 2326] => -4.2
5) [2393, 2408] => -0.5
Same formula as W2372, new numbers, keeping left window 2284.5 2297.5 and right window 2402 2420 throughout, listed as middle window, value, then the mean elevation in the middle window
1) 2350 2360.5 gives -0.20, 428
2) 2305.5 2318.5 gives 0.14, 259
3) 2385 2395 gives -0.08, 441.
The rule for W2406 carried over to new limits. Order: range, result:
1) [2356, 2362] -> 442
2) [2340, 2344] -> 425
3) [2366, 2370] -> 452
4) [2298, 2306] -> 184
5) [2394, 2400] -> 425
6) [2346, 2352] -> 425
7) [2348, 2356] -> 423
